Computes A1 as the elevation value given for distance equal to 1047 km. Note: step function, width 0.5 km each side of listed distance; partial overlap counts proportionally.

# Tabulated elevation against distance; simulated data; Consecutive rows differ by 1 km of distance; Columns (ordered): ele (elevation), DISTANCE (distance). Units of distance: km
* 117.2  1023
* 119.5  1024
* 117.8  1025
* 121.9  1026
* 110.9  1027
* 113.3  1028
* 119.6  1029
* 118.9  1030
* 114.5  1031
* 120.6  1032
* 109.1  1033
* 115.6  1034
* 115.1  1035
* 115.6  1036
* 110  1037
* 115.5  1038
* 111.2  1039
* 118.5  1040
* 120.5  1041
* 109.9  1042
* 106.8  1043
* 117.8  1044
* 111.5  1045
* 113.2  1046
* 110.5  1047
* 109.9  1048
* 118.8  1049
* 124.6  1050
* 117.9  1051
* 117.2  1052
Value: 110.5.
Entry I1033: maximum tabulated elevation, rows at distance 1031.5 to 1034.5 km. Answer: 120.6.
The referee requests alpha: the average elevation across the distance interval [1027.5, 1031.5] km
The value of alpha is 117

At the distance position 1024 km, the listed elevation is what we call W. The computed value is 119.5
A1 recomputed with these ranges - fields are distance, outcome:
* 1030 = 118.9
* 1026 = 121.9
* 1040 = 118.5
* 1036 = 115.6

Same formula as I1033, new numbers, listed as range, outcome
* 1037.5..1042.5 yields 120.5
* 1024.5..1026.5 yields 121.9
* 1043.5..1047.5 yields 117.8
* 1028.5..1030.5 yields 119.6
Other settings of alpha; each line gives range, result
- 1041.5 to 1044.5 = 112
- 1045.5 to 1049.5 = 113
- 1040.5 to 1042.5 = 115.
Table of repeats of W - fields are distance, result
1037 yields 110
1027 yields 110.9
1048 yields 109.9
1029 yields 119.6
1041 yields 120.5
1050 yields 124.6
